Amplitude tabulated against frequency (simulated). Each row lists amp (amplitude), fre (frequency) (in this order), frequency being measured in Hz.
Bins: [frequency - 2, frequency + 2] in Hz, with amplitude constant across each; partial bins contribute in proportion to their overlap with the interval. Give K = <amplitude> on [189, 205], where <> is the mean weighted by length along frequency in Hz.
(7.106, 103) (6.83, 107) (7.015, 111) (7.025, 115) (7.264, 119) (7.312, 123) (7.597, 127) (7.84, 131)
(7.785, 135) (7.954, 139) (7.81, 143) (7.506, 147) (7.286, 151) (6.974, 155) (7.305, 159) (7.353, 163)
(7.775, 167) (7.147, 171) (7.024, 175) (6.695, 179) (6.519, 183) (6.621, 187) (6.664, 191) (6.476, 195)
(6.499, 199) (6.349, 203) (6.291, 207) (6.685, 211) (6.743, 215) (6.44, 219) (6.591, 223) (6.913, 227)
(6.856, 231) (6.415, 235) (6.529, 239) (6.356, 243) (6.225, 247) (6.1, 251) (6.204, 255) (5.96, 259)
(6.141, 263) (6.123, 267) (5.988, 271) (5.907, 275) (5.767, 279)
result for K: 6.5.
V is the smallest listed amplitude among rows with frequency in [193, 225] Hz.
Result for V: 6.291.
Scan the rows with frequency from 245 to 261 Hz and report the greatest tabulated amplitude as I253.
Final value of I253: 6.225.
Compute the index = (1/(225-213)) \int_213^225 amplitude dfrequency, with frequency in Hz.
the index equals 6.59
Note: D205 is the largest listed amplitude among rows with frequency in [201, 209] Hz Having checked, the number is 6.349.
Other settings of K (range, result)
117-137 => 7.56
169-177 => 7.09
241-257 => 6.22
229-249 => 6.48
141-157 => 7.39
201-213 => 6.44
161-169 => 7.56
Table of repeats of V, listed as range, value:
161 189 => 6.519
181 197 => 6.476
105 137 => 6.83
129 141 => 7.785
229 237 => 6.415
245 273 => 5.96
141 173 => 6.974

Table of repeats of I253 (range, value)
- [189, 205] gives 6.664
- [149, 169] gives 7.775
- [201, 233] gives 6.913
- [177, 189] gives 6.695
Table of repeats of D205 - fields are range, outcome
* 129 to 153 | 7.954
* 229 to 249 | 6.856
